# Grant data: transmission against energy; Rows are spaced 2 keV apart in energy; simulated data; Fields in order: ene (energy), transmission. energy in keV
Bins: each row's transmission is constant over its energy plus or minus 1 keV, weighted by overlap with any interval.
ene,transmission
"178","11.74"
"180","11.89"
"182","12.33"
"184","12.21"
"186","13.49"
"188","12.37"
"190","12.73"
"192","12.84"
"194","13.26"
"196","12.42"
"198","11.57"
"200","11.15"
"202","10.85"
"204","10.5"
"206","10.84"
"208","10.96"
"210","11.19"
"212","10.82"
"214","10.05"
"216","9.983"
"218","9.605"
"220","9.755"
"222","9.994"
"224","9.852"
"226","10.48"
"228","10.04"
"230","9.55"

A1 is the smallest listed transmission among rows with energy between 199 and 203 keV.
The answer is 10.85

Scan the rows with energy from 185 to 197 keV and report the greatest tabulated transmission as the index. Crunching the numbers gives 13.49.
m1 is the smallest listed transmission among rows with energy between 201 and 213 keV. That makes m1 10.5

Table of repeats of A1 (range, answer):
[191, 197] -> 12.42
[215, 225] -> 9.605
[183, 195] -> 12.21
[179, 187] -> 11.89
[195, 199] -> 11.57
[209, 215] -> 10.05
